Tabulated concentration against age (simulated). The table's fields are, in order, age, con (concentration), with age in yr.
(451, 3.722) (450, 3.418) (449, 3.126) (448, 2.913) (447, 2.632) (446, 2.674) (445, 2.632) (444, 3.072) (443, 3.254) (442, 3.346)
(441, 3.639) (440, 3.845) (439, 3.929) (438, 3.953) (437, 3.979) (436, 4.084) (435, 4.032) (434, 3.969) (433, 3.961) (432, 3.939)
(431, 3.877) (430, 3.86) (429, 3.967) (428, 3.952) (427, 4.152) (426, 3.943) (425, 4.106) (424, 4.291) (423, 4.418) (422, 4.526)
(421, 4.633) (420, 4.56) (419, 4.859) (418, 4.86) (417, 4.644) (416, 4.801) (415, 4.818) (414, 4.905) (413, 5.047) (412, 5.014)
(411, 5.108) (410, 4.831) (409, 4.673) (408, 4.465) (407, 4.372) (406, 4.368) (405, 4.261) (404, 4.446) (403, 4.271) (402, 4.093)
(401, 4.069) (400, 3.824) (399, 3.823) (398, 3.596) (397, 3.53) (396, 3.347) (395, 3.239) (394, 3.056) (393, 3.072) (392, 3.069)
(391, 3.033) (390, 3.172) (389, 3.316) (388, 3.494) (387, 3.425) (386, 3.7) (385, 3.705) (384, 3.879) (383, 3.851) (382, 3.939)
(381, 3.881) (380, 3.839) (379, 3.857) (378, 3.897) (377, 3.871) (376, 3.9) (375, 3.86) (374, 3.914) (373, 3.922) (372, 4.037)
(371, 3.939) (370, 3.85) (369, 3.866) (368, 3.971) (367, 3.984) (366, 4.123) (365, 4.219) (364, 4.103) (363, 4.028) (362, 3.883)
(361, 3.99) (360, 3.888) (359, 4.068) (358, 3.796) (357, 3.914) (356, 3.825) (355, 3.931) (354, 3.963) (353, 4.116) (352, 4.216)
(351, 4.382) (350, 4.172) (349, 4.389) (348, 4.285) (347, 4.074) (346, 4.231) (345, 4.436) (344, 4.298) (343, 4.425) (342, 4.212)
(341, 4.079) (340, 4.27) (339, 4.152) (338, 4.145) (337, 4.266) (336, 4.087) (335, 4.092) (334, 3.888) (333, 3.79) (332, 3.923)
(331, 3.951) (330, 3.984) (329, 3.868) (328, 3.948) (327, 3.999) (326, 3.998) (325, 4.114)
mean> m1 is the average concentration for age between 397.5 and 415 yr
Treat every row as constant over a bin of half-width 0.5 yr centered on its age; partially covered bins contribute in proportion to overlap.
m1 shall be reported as 4.43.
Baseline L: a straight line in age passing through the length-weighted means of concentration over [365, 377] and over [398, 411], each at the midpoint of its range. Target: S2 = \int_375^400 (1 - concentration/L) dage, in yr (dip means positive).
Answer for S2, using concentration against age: 3.3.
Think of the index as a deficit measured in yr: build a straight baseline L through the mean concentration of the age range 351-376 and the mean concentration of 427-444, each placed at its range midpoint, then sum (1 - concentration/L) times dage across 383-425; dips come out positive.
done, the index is -2.3 yr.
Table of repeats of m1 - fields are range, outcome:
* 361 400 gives 3.72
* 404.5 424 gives 4.68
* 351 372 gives 3.99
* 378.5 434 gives 4.07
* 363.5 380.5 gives 3.95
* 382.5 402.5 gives 3.51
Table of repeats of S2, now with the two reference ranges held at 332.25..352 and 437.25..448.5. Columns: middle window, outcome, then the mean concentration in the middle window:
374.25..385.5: -0.04 yr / 3.86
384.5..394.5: 1.22 yr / 3.3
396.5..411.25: -2.47 yr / 4.23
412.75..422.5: -3.48 yr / 4.76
